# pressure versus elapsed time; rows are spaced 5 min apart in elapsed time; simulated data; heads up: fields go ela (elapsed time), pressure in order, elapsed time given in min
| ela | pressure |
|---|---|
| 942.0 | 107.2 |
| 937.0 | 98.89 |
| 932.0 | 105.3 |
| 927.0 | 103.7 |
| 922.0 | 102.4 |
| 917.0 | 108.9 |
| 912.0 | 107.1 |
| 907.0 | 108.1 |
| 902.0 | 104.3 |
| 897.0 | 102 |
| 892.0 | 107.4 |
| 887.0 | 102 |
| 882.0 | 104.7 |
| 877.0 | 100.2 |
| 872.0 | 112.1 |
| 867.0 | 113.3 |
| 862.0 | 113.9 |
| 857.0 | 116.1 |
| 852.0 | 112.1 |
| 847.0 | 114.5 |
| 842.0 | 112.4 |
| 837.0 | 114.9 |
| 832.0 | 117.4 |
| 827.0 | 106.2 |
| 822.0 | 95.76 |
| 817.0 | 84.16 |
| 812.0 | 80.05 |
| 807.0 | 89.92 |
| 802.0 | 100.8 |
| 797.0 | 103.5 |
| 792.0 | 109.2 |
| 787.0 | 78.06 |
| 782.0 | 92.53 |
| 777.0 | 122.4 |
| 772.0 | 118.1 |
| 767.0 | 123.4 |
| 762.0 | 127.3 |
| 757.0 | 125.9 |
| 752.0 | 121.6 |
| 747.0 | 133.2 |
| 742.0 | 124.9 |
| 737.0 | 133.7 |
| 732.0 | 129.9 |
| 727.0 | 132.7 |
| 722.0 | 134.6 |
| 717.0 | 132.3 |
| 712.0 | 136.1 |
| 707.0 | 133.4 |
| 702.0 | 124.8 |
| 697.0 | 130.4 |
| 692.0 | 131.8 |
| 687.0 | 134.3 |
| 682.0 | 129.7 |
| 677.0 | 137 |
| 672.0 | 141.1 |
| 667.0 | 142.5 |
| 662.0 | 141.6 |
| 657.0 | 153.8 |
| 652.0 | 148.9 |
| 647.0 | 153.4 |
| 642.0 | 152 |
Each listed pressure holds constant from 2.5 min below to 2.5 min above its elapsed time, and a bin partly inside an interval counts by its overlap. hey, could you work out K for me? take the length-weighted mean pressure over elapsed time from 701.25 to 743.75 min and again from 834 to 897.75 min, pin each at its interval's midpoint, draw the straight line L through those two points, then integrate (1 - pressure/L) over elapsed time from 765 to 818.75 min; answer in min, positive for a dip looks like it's 9.4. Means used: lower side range 132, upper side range 110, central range 100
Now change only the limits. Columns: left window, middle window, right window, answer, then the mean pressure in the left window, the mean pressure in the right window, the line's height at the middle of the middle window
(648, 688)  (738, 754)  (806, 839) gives -1.0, 142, 98.5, 120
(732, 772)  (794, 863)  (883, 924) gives 6.8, 127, 105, 116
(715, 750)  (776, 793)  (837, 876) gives 3.6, 131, 113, 124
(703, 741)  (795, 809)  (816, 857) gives 2.1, 133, 109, 116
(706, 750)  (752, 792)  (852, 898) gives 3.9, 132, 108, 125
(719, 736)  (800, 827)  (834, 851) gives 6.2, 133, 114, 119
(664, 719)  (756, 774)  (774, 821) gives -2.7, 134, 95.9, 108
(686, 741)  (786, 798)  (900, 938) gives 2.3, 132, 105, 122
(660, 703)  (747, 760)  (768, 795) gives -1.4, 135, 105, 114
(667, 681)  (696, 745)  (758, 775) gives -0.2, 139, 123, 131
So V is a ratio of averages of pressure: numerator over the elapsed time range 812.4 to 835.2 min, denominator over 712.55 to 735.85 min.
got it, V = 0.7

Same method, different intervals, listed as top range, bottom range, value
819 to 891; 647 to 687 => 0.77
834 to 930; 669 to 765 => 0.83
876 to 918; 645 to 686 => 0.73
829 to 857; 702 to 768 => 0.88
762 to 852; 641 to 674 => 0.71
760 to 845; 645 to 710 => 0.75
